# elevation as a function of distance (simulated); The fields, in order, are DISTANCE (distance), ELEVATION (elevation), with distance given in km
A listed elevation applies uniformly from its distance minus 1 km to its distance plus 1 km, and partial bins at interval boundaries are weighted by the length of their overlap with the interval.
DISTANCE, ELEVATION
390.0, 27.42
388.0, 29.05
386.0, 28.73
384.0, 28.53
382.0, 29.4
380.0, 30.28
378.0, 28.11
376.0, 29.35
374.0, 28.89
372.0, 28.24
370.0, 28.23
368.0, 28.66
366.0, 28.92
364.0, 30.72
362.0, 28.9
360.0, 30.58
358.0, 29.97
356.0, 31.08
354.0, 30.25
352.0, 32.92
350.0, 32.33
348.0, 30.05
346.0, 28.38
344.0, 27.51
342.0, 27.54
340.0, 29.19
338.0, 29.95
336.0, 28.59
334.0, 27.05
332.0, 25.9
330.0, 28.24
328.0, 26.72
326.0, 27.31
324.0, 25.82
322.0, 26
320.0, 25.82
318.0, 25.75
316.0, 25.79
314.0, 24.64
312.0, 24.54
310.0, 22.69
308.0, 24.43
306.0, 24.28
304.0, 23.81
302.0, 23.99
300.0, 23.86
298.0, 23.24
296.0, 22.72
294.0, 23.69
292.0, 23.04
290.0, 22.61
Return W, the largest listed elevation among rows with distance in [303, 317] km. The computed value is 25.79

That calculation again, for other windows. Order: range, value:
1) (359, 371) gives 30.72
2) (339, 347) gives 29.19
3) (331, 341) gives 29.95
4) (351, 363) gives 32.92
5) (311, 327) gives 27.31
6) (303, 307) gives 24.28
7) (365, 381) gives 30.28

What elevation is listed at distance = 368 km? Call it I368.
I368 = 28.66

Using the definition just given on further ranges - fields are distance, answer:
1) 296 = 22.72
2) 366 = 28.92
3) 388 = 29.05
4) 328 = 26.72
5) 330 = 28.24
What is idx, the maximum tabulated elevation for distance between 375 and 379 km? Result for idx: 29.35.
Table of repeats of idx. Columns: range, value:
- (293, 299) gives 23.69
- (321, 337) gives 28.59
